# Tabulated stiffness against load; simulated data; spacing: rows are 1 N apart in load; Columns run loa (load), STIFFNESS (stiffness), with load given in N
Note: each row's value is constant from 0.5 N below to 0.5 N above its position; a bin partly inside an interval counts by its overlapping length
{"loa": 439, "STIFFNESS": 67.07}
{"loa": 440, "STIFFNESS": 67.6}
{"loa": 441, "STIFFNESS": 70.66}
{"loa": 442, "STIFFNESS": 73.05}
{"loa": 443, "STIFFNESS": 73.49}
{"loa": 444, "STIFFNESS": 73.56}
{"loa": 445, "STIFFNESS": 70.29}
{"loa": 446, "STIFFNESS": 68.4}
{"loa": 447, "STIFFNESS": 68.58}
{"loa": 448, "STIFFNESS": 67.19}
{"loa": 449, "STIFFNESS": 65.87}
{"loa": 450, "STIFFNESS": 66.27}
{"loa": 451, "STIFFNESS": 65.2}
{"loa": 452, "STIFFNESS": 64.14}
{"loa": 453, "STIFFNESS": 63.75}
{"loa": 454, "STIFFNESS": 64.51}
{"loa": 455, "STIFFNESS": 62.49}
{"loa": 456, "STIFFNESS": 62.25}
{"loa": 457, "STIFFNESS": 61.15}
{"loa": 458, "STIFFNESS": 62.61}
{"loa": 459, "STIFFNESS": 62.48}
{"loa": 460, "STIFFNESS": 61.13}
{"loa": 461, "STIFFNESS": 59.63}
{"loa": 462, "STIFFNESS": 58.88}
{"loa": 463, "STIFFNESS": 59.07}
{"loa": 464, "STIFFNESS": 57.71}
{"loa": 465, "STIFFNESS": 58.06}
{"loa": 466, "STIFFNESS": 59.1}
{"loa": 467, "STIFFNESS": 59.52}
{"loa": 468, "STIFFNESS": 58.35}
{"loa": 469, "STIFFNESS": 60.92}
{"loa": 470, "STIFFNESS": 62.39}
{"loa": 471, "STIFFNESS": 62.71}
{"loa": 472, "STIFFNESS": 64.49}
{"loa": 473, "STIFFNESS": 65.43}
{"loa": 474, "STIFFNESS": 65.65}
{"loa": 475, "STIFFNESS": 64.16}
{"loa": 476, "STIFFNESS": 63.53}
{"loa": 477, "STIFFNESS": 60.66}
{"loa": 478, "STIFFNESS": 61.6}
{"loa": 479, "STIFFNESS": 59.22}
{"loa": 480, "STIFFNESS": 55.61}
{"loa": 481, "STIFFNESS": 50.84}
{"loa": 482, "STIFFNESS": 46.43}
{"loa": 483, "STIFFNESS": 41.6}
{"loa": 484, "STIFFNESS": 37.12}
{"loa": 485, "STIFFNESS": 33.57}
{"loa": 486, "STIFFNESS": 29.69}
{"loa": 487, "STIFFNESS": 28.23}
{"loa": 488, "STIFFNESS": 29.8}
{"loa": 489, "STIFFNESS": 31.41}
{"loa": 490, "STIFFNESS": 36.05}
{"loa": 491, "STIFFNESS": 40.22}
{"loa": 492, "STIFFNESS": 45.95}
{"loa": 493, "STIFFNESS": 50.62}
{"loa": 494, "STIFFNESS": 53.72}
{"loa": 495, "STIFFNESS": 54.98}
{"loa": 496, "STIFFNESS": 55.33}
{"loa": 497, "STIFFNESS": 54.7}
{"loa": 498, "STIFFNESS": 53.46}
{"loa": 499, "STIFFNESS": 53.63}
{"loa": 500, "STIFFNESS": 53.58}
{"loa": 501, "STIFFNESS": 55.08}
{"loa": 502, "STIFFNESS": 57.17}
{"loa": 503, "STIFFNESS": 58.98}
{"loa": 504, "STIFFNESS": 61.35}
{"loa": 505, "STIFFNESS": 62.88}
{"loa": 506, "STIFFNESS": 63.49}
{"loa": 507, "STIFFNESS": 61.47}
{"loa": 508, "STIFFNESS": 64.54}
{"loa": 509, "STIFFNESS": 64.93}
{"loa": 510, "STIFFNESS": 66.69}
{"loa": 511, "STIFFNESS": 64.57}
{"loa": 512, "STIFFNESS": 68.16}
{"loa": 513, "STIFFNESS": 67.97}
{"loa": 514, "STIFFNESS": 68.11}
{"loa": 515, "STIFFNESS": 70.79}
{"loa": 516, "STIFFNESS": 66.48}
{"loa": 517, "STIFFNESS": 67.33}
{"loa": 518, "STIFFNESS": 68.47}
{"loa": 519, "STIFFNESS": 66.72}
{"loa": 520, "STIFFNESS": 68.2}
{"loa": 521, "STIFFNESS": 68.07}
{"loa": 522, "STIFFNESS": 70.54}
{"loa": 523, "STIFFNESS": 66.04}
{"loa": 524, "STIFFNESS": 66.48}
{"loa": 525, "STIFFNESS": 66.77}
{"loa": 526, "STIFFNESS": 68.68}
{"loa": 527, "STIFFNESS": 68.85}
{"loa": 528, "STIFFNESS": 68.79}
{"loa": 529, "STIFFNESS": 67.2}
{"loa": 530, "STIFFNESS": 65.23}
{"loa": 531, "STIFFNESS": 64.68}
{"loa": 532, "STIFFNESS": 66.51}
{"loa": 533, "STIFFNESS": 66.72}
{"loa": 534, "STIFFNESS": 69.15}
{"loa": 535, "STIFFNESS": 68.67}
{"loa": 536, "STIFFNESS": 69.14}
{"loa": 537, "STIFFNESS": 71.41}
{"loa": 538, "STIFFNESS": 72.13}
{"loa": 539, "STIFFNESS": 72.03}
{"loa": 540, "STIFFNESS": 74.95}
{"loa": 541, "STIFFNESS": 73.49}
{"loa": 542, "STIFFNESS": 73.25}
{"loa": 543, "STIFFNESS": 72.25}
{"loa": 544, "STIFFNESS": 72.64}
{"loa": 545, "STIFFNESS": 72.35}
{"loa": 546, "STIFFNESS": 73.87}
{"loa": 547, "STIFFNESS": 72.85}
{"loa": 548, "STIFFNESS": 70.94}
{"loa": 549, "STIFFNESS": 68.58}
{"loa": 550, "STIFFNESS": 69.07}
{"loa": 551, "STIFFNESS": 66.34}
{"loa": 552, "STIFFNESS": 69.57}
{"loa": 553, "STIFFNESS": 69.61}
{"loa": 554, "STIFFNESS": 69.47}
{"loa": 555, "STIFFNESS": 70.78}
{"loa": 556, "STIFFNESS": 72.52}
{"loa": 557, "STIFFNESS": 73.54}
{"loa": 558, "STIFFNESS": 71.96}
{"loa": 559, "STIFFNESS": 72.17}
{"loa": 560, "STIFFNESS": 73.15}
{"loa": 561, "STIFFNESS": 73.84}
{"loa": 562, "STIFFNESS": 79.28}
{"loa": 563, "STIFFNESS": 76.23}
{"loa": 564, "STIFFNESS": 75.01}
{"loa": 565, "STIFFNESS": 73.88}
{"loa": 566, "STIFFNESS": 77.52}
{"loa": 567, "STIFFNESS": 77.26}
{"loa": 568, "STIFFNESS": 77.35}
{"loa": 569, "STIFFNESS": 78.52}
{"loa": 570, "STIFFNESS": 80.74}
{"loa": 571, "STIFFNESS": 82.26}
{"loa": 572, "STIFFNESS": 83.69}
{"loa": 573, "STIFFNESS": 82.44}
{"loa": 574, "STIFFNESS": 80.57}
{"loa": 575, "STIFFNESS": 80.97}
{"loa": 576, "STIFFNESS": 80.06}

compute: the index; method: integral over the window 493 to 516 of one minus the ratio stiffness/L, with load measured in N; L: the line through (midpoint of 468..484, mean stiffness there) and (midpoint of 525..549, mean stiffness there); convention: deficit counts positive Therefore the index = 1.2 N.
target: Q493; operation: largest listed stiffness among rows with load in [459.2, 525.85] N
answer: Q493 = 70.79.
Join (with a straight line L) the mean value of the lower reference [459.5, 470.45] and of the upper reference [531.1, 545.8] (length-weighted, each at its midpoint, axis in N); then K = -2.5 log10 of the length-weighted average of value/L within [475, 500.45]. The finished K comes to 0.30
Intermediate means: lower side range 59.5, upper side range 70.9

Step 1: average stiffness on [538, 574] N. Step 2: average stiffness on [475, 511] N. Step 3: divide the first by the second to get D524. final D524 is 1.43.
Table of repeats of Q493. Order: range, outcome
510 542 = 74.95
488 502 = 57.17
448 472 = 67.19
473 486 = 65.65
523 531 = 68.85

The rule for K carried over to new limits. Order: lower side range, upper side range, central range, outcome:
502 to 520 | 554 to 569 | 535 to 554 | 0.00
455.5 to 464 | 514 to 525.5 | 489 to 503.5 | 0.27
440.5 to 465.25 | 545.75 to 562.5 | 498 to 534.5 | 0.07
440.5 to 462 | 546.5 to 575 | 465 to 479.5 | 0.10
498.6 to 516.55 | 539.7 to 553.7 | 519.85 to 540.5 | -0.01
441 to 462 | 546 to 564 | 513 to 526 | 0.03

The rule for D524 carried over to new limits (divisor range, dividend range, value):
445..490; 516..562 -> 1.23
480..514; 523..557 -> 1.35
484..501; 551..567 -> 1.66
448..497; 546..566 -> 1.31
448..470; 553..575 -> 1.24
